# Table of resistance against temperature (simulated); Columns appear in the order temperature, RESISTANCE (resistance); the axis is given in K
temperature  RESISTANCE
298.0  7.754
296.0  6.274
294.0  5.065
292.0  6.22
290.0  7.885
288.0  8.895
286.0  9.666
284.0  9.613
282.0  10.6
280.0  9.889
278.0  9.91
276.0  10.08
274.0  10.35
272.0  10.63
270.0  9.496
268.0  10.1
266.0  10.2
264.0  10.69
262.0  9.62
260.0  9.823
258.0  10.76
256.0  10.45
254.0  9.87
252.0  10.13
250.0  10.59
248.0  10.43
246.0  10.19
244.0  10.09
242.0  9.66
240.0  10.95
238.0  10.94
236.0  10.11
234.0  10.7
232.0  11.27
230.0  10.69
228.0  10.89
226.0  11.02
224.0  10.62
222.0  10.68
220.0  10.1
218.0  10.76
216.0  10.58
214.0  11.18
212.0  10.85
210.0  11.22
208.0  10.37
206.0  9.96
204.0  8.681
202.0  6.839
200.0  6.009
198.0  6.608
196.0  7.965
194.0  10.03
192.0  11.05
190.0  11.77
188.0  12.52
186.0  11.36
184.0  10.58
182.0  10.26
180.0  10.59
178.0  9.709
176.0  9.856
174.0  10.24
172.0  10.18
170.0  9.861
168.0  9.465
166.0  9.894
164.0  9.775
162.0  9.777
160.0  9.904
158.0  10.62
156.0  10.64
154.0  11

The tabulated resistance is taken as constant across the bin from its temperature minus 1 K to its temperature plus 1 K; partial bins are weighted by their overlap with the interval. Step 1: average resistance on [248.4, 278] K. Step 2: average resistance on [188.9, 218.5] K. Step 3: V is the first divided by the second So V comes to 1.06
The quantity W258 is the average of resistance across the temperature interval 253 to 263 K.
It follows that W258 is 10.1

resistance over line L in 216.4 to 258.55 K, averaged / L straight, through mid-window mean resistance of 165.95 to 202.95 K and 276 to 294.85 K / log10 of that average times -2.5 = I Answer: -0.14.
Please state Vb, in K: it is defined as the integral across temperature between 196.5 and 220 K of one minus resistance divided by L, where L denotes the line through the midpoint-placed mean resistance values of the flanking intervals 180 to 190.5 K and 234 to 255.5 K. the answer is 3.2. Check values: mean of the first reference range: 11.2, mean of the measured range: 9.37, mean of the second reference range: 10.3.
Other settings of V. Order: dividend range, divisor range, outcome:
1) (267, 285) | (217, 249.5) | 0.95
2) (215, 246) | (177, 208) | 1.10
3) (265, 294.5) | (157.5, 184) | 0.93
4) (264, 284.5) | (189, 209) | 1.13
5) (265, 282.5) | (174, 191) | 0.94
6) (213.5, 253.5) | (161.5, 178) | 1.07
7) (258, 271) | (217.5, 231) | 0.94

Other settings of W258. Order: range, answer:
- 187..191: 12.1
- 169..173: 10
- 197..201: 6.31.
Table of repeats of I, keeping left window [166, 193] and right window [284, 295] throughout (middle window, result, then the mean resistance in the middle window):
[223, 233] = -0.17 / 10.9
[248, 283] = -0.22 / 10.2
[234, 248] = -0.16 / 10.4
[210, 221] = -0.12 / 10.7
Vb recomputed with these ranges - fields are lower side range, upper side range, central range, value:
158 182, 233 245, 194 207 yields 3.0 K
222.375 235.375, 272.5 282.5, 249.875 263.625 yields 0.4 K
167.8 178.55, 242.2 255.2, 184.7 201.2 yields 0.6 K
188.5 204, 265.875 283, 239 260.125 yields -1.3 K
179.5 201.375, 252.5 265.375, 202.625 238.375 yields -2.0 K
